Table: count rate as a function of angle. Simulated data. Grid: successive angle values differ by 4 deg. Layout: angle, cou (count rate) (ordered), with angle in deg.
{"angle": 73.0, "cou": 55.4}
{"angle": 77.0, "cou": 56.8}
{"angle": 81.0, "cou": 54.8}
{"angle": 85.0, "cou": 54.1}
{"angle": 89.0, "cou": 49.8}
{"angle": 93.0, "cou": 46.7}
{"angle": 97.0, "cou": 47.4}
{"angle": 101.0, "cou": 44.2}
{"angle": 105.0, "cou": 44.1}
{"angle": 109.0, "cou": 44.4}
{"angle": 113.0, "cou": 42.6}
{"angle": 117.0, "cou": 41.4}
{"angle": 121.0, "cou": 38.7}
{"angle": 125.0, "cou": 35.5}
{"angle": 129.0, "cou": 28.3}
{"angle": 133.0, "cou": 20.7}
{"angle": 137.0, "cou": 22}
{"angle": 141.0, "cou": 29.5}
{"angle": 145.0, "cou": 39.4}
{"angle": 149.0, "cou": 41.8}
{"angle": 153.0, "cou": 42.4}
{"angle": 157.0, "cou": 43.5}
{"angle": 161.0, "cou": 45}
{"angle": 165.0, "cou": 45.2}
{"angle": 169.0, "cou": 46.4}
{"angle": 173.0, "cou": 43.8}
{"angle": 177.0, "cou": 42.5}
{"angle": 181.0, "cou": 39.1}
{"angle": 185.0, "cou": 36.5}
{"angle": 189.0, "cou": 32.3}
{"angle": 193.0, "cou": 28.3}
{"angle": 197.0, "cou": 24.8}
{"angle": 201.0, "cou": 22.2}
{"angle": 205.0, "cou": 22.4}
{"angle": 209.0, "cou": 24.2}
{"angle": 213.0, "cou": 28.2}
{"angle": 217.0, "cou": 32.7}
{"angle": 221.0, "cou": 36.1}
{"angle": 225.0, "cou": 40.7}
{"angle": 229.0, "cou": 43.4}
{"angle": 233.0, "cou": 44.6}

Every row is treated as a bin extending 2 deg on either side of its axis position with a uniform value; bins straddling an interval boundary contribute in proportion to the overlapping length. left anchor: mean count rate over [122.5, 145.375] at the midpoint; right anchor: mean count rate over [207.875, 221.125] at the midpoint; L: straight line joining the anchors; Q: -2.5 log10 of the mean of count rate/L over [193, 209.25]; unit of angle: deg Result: 0.23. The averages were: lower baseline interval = 28.7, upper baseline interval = 29.9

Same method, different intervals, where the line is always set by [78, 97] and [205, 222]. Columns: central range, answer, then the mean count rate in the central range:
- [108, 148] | 0.28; 34.2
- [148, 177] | -0.16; 44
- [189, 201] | 0.21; 26.8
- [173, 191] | -0.11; 38.3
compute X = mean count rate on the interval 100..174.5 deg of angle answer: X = 38.8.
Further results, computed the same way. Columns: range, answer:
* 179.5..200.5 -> 31.3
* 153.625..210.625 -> 35.7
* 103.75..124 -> 41.8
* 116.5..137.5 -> 31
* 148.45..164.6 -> 43.5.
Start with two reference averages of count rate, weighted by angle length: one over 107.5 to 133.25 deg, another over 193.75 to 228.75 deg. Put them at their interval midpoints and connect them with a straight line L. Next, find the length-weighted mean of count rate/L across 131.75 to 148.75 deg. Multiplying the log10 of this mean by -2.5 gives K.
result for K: 0.18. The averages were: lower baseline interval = 36.8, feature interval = 29.6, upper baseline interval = 29.6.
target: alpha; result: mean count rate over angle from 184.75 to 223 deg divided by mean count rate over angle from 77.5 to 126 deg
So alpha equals 0.62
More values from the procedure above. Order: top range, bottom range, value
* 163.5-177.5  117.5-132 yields 1.31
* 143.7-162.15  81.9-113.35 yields 0.90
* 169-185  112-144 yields 1.29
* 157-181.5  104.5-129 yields 1.10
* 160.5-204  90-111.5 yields 0.80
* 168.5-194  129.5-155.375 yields 1.18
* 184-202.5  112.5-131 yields 0.78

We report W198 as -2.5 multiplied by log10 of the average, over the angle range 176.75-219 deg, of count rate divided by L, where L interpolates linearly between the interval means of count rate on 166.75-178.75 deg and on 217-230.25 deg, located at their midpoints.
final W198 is 0.365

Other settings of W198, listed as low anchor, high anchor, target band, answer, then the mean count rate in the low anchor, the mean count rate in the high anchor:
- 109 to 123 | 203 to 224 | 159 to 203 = -0.102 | 41.4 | 29.3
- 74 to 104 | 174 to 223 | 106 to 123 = 0.101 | 50.5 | 31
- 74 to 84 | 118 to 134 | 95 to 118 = -0.062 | 55.6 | 32.1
